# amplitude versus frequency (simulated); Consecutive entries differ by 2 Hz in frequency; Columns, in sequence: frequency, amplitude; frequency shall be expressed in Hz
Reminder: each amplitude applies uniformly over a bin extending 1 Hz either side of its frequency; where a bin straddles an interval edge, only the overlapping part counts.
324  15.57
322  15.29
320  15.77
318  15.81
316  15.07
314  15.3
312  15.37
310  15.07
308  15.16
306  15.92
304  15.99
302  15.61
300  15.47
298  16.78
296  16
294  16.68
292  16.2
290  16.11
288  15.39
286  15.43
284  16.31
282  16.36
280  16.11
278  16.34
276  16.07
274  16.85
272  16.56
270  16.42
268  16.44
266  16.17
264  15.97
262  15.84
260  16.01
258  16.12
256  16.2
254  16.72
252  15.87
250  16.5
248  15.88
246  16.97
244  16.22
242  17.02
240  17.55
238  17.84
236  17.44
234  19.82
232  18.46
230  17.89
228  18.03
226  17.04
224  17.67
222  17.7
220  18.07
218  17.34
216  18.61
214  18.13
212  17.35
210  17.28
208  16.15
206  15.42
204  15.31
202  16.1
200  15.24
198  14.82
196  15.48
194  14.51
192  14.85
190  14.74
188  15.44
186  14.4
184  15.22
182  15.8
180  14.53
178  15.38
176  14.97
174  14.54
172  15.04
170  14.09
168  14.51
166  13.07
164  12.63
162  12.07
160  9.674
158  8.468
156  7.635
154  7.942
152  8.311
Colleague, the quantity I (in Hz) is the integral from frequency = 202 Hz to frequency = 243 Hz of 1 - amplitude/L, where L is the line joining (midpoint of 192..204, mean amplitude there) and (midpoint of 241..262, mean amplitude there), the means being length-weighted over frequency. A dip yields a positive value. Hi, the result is -4.6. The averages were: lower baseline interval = 15.2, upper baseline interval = 16.3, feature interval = 17.5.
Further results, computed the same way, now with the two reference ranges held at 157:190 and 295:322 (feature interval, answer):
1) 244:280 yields -3.1 Hz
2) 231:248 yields -3.3 Hz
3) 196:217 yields -3.2 Hz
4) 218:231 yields -2.9 Hz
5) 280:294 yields -0.6 Hz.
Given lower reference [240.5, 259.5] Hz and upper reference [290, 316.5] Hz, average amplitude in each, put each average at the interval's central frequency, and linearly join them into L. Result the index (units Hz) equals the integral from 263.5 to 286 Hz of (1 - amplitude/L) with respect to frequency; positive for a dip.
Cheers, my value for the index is -0.26 Hz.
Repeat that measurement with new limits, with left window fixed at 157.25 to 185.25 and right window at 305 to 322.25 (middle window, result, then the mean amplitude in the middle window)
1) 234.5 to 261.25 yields -3.9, 16.7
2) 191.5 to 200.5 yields -0.7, 15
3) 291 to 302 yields -0.7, 16.2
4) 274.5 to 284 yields -0.8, 16.3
